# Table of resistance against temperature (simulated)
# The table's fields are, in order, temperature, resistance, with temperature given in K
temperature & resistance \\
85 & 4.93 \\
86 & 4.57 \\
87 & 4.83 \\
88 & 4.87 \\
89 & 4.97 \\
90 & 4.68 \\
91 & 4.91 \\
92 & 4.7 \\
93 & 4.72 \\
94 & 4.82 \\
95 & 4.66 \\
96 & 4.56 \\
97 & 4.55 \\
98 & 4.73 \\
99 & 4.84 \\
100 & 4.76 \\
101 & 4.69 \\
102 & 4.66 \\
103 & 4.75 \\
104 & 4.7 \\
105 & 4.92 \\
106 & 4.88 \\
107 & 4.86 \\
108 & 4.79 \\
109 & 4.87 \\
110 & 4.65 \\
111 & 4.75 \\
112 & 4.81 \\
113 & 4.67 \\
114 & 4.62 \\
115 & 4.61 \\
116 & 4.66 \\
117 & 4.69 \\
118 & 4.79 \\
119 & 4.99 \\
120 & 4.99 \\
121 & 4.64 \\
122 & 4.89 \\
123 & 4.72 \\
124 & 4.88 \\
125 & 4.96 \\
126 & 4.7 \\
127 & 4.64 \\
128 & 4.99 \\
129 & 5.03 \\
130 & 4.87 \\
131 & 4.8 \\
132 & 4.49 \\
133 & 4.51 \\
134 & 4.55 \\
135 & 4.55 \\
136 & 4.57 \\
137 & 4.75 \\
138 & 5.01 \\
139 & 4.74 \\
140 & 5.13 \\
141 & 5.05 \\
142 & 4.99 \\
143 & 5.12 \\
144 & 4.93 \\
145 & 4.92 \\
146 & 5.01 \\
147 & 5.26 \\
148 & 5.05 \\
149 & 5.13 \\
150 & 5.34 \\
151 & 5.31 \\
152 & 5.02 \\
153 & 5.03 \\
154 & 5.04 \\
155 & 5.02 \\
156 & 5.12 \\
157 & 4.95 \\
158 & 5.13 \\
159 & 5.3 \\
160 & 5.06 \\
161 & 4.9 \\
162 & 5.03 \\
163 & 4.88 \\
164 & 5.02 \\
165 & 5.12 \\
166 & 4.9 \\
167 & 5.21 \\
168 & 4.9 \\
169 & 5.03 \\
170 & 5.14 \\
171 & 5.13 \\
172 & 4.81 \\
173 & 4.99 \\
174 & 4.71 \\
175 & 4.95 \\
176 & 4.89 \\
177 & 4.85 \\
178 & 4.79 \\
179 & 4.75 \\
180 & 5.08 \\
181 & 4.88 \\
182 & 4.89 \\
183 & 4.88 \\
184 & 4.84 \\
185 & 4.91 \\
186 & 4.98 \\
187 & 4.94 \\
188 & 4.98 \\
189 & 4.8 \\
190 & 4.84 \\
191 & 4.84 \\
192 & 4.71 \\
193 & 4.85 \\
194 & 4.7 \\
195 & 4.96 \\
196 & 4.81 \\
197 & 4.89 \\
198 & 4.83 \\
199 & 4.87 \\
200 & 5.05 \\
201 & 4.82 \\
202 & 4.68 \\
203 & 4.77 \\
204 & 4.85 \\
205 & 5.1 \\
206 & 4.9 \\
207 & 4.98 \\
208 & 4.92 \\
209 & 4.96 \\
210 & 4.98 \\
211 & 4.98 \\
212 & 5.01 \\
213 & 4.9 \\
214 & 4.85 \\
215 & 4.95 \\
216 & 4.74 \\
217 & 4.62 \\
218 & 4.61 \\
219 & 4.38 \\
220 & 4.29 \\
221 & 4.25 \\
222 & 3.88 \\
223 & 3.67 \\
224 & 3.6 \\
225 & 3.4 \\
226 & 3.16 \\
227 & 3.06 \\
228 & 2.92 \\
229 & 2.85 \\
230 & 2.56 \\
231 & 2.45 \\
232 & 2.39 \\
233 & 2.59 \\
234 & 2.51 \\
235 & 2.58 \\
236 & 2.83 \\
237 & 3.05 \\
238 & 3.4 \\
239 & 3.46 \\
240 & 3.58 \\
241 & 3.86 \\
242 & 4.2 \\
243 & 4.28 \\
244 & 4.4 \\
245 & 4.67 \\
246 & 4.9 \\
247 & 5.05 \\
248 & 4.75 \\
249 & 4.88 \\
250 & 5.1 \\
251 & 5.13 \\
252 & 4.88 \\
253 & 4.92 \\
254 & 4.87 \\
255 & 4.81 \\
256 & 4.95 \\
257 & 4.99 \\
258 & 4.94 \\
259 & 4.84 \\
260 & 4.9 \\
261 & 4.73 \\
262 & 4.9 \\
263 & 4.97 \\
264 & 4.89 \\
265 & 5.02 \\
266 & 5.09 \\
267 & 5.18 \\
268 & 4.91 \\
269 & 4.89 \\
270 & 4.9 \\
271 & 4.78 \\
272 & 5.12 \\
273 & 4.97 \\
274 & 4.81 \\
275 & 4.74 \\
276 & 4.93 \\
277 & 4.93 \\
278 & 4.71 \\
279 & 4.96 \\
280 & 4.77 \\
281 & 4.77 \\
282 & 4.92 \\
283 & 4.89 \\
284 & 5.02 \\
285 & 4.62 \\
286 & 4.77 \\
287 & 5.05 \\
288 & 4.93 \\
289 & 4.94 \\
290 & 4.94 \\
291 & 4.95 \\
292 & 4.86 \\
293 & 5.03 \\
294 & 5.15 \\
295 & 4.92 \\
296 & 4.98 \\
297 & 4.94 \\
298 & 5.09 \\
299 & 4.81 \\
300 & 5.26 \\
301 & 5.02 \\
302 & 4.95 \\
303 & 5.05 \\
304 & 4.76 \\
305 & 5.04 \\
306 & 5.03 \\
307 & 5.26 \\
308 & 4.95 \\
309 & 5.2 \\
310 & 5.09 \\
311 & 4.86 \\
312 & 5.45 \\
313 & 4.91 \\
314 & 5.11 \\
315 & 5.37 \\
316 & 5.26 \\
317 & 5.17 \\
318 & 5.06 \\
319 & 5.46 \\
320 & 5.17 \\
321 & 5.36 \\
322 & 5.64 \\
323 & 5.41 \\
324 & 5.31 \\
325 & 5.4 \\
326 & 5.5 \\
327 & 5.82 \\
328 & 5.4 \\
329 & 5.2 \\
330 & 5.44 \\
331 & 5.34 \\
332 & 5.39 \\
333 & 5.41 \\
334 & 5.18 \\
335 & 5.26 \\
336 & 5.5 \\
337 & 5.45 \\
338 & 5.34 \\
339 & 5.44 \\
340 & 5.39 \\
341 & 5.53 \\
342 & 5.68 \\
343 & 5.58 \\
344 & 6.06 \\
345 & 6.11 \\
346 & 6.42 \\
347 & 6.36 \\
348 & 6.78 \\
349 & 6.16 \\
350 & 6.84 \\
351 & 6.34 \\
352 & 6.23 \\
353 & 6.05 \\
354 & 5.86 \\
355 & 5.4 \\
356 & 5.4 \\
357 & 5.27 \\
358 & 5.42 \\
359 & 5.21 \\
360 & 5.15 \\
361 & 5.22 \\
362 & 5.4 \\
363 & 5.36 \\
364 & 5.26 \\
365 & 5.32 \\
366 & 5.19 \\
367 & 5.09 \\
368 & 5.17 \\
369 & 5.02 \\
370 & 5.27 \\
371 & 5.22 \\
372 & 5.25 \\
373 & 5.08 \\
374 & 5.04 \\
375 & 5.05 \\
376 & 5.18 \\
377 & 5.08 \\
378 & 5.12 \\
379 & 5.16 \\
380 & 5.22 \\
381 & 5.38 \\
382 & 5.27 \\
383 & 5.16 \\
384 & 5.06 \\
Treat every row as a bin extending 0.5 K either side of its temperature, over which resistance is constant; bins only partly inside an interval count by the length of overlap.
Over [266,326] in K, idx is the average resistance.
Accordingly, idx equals 5.03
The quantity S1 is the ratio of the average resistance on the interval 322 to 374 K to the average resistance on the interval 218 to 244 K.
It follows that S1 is 1.64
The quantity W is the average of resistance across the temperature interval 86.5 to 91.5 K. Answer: 4.85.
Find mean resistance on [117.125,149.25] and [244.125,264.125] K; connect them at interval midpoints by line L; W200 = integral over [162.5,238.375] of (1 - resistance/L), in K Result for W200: 6.7 K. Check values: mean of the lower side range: 4.86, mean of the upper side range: 4.89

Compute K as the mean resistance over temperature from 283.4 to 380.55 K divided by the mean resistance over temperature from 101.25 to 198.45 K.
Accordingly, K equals 1.09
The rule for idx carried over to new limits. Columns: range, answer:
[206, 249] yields 3.96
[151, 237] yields 4.55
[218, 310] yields 4.49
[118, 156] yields 4.91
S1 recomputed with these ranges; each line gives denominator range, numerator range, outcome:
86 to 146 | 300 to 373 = 1.13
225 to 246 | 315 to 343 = 1.64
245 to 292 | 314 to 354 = 1.15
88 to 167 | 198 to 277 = 0.90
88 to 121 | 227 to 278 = 0.91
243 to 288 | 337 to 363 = 1.18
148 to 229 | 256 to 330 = 1.06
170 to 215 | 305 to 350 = 1.12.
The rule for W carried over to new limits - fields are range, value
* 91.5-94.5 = 4.75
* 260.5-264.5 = 4.87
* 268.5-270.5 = 4.89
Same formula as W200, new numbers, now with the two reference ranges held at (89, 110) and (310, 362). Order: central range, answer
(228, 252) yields 6.9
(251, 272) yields 1.5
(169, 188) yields 0.4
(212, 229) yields 3.6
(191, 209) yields 0.8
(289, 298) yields 0.7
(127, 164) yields -0.4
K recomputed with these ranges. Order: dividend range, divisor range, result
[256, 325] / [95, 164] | 1.03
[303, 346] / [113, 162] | 1.09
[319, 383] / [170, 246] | 1.26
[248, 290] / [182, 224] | 1.03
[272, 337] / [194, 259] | 1.19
